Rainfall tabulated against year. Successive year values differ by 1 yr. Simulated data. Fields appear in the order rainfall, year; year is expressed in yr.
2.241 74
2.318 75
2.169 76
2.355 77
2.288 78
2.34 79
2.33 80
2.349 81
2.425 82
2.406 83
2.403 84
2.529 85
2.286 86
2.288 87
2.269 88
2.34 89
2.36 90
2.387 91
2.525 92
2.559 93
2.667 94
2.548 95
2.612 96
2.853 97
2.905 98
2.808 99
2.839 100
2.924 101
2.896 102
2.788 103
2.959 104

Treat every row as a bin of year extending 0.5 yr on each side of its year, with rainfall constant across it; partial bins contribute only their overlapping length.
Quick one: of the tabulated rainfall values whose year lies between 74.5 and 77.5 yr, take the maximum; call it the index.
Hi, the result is 2.355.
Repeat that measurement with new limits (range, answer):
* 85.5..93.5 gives 2.559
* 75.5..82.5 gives 2.425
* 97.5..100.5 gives 2.905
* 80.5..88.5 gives 2.529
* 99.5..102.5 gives 2.924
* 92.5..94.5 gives 2.667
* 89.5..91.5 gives 2.387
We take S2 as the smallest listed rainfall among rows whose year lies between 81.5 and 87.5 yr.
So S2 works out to 2.286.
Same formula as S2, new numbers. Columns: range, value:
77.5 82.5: 2.288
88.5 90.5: 2.34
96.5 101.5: 2.808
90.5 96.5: 2.387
